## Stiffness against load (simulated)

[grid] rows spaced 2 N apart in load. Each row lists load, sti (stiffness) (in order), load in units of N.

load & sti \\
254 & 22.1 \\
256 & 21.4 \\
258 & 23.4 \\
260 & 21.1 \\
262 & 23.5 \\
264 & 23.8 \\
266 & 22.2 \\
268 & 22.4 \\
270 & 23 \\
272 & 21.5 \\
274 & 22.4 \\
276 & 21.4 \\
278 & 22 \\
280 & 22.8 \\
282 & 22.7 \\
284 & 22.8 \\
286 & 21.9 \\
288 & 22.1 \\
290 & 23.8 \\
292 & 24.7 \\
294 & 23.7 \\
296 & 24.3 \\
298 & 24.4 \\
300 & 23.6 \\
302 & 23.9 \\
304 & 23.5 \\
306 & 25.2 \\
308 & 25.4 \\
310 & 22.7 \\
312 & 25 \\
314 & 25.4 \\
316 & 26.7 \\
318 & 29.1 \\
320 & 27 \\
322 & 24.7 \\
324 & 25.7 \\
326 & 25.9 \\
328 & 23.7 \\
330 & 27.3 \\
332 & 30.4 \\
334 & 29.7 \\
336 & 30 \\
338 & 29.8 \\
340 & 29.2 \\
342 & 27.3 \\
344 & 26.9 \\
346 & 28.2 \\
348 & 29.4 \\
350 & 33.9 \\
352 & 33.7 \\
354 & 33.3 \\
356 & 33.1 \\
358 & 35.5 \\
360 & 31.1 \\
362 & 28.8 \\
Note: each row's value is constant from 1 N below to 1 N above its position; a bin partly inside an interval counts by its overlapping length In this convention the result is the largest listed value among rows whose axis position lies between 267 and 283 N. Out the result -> 23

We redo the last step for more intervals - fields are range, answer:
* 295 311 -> 25.4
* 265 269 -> 22.4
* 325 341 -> 30.4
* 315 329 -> 29.1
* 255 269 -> 23.8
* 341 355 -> 33.9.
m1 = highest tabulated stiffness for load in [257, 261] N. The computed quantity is 23.4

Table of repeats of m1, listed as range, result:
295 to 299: 24.4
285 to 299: 24.7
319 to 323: 27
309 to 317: 26.7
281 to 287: 22.8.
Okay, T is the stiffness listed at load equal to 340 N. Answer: 29.2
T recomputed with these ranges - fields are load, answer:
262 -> 23.5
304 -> 23.5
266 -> 22.2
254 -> 22.1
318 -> 29.1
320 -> 27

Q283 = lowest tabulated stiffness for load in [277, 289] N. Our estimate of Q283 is 21.9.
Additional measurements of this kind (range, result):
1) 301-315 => 22.7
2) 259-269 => 21.1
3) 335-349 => 26.9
